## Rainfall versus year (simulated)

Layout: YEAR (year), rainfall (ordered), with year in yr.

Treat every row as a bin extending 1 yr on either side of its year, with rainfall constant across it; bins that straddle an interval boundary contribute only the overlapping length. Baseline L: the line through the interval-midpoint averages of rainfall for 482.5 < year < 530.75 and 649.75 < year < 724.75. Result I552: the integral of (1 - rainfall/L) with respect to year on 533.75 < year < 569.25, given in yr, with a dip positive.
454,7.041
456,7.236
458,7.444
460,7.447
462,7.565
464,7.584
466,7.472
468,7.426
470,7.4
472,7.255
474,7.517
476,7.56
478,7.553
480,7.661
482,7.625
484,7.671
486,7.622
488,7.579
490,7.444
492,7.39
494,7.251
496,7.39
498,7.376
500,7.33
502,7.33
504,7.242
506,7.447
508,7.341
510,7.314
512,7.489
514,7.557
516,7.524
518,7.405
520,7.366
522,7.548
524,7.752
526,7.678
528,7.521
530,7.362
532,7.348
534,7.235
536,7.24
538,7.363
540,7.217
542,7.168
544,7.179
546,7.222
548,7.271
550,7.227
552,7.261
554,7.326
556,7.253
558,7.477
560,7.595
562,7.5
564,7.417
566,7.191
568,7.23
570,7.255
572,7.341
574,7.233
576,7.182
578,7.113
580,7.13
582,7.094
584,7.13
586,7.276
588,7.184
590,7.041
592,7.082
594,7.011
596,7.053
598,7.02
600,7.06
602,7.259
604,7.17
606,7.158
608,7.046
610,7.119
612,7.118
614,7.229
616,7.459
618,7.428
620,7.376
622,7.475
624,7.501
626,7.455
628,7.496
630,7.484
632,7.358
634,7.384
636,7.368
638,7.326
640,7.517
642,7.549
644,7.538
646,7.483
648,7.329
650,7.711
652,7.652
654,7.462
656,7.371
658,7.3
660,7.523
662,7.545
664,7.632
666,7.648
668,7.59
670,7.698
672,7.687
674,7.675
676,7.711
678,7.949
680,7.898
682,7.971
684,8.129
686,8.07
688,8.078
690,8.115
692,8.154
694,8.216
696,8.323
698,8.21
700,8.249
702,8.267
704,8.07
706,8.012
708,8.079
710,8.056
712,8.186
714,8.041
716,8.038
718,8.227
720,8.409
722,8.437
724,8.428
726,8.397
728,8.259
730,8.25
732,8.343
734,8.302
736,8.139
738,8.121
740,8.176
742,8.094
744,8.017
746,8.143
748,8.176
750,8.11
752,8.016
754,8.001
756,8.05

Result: 1.31 yr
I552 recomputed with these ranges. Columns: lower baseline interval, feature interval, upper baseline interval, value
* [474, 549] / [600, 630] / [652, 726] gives 1.67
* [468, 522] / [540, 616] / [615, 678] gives 2.80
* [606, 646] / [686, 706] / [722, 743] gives -0.54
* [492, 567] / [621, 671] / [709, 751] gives 2.30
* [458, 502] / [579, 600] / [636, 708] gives 1.52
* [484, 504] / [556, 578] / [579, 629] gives -0.14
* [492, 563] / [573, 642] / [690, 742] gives 4.29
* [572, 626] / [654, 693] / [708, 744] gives 0.16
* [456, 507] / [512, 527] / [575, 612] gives -0.41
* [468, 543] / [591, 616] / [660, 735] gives 2.02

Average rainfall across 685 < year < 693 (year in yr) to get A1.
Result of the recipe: 8.1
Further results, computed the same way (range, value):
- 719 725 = 8.42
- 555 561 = 7.44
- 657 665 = 7.5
